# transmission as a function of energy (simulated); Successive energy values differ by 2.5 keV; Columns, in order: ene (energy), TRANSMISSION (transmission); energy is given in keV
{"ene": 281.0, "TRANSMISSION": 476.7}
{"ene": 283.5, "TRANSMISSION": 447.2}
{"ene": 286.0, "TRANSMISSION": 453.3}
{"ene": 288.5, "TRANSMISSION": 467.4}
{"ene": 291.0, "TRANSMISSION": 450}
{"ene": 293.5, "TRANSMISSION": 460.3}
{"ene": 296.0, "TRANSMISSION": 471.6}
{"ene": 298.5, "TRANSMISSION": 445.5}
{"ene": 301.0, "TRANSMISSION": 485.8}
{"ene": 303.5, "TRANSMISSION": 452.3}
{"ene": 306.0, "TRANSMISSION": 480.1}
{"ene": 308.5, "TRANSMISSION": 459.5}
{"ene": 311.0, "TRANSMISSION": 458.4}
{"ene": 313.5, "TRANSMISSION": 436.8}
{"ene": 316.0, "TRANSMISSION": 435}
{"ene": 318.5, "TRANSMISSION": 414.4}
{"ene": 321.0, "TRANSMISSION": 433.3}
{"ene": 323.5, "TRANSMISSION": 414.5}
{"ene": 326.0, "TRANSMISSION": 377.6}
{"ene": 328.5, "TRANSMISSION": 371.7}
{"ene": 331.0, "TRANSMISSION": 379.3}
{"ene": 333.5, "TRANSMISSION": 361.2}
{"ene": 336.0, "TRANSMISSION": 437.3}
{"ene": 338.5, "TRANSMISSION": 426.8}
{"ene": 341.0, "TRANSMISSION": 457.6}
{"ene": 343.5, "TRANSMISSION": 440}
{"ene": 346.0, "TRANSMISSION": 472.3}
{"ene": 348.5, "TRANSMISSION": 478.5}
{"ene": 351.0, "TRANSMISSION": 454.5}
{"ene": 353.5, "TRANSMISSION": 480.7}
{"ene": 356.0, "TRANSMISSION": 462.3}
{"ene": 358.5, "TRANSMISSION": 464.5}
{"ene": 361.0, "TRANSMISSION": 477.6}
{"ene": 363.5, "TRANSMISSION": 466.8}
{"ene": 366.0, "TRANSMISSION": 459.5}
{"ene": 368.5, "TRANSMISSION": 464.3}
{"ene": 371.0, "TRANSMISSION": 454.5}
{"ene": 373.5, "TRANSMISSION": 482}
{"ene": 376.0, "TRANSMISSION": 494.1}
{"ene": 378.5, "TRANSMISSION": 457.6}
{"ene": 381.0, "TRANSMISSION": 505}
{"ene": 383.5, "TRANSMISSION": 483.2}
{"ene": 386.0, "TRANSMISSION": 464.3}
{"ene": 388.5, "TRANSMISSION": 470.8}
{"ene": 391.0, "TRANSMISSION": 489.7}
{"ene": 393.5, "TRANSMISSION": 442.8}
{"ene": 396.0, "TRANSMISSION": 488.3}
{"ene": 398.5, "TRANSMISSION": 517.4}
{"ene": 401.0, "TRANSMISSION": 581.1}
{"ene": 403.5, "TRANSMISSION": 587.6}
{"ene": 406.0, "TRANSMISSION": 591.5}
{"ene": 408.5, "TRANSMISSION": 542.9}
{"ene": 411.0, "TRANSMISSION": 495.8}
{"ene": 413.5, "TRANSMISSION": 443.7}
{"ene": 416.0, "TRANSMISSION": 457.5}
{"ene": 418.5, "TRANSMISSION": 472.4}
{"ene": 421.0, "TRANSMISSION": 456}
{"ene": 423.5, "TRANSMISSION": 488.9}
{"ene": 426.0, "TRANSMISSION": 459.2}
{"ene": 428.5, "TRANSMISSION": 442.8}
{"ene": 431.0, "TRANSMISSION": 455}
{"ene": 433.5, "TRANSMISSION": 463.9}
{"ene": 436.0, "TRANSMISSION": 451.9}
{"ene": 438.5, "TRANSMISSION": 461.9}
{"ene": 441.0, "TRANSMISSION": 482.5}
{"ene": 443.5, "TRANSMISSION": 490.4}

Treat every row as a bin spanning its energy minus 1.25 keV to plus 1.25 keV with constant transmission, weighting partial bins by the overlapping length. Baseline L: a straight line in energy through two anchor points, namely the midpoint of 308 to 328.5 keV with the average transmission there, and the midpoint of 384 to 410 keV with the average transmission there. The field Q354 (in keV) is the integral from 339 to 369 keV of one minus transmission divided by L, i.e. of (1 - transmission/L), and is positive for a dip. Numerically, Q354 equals 0.1 keV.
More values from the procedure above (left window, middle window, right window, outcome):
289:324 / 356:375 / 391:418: 0.8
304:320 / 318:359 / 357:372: 2.3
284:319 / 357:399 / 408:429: -0.7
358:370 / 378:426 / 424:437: -3.7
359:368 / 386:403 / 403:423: -0.4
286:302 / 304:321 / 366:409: 0.8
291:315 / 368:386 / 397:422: 0.8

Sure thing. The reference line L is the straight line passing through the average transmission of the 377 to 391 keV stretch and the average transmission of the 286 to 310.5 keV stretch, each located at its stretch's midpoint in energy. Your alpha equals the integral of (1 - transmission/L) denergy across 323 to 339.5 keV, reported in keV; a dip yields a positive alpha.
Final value 2.6 keV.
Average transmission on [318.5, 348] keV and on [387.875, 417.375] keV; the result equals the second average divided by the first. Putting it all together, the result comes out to 1.2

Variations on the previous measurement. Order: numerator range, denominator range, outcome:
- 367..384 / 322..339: 1.21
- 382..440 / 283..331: 1.10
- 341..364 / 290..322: 1.03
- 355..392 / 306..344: 1.12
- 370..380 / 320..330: 1.19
